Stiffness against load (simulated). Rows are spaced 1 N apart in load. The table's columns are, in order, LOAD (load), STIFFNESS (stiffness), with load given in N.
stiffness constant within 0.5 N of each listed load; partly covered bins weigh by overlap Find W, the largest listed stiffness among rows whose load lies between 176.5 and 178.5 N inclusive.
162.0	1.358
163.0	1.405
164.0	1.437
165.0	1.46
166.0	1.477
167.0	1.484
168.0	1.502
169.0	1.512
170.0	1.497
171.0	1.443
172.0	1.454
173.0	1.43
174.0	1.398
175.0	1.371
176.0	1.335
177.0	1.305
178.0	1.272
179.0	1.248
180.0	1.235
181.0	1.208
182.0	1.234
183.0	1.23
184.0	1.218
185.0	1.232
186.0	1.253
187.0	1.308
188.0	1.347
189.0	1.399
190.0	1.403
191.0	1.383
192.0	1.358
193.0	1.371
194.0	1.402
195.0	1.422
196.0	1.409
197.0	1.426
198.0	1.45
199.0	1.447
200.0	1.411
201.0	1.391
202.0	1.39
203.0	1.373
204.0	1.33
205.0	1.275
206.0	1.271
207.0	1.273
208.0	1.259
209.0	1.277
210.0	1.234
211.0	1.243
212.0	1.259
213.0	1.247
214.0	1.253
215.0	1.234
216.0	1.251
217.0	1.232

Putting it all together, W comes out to 1.305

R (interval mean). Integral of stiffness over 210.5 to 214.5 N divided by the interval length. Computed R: 1.25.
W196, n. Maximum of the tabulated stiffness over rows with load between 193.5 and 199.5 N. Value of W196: 1.45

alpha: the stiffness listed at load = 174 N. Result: 1.398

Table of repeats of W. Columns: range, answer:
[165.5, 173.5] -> 1.512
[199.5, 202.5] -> 1.411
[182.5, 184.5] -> 1.23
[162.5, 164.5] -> 1.437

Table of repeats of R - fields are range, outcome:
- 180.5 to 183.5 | 1.22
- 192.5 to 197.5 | 1.41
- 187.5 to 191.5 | 1.38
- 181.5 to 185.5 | 1.23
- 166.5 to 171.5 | 1.49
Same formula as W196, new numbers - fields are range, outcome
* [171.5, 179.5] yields 1.454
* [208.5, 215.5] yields 1.277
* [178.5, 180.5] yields 1.248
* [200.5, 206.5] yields 1.391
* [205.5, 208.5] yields 1.273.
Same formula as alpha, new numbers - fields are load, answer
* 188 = 1.347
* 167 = 1.484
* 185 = 1.232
